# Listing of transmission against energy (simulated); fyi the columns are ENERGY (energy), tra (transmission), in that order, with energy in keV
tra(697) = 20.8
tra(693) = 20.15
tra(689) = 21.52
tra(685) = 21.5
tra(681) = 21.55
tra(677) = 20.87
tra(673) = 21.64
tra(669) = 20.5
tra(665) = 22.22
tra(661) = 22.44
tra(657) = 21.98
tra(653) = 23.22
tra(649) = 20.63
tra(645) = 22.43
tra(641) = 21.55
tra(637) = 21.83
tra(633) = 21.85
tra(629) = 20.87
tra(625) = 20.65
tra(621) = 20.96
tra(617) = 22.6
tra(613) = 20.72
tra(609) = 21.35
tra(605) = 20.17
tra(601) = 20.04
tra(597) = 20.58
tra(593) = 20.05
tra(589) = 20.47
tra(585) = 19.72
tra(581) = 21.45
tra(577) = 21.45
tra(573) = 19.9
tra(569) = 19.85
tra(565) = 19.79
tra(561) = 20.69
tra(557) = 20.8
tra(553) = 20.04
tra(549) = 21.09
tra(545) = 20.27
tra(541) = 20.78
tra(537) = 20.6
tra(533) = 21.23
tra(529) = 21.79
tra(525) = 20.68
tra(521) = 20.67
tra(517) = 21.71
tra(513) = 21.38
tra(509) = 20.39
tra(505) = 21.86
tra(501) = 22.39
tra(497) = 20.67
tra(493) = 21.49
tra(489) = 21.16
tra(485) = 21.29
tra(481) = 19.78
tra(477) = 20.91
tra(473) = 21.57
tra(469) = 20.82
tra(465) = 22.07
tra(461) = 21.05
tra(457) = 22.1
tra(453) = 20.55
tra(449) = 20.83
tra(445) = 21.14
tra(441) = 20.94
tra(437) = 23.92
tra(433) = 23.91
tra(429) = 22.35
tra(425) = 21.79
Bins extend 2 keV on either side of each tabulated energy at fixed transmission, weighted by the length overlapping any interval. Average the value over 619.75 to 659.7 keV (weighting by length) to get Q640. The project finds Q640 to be 21.6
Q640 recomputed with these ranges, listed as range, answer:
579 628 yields 20.7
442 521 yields 21.2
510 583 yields 20.8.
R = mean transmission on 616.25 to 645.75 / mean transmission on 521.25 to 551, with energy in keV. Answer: 1.0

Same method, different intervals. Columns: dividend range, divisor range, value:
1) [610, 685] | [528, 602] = 1.05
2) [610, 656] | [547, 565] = 1.05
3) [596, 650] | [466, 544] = 1.00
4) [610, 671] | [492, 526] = 1.02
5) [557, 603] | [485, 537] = 0.96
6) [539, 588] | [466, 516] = 0.97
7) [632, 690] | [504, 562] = 1.04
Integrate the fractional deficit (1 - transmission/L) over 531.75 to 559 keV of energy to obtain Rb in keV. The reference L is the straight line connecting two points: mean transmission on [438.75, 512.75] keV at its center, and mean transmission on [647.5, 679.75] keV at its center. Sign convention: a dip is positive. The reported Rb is 0.9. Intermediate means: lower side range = 21.2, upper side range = 21.7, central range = 20.7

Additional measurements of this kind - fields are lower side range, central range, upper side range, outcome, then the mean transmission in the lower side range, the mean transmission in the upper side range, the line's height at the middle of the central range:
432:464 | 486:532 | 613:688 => 0.88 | 21.7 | 21.6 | 21.7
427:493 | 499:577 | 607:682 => 2.50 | 21.5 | 21.6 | 21.5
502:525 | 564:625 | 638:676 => 2.64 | 21.2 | 21.8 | 21.6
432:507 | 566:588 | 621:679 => 1.12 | 21.5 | 21.6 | 21.5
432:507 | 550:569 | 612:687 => 1.07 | 21.5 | 21.6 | 21.5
